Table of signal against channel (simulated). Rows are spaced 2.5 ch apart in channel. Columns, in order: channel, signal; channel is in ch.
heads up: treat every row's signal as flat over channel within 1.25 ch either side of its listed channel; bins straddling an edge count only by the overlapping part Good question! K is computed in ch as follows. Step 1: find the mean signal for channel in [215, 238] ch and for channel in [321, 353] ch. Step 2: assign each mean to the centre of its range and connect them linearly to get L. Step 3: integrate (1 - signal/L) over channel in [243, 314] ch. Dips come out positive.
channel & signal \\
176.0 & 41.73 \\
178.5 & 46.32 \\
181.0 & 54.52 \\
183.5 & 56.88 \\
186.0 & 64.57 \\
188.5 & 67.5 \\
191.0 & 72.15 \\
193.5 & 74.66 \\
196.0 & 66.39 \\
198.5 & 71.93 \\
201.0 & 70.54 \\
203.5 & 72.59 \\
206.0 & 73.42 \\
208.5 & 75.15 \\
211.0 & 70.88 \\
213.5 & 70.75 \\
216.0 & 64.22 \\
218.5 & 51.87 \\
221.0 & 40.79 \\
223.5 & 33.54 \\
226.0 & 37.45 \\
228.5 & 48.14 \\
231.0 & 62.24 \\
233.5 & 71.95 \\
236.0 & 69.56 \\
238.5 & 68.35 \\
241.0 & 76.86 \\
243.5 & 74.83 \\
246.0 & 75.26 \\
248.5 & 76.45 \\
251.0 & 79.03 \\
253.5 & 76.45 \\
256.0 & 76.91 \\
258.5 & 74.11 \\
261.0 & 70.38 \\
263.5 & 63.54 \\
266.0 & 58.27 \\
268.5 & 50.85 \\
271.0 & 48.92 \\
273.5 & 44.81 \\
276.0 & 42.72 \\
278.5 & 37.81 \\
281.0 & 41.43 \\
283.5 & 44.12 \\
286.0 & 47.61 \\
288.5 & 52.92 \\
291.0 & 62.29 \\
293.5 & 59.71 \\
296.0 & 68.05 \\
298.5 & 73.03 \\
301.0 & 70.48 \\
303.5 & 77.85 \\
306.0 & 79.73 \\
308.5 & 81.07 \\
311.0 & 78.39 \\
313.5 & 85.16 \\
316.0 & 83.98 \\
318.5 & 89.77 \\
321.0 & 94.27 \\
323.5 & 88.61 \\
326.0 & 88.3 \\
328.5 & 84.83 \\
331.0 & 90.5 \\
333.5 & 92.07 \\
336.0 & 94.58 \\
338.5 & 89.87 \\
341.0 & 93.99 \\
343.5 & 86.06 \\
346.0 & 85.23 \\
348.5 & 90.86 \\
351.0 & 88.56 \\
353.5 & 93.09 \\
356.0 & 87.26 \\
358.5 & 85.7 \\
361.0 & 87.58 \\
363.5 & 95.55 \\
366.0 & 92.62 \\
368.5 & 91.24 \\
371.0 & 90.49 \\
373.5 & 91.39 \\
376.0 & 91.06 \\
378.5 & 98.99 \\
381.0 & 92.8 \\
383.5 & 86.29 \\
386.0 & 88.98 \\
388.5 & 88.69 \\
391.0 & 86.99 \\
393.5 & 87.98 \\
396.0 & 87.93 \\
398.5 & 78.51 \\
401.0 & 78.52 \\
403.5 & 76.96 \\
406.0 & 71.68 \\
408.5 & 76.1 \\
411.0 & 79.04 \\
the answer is 5.8 ch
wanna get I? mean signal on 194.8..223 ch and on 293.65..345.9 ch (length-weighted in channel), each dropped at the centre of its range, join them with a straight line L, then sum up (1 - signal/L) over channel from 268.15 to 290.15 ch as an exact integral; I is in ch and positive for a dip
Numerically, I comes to 9.0 ch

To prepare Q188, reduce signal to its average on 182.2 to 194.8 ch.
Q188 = 67.1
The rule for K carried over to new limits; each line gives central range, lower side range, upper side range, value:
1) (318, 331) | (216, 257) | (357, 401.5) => -1.62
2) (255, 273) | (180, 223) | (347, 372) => 3.05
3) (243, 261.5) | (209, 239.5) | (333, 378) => -3.11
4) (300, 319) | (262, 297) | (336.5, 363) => -3.61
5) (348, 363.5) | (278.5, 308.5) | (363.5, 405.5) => -1.89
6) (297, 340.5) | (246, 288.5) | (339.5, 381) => -4.80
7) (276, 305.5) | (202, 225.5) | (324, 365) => 7.73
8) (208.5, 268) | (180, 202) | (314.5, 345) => 7.73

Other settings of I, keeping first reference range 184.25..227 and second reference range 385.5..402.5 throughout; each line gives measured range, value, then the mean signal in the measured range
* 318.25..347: -4.4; 89.9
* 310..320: -1.1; 84.7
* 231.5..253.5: -2.0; 73.8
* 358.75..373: -1.6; 91.1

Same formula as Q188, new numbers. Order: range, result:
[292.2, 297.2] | 63.8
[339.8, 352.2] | 88.9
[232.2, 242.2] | 71.6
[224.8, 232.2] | 49.3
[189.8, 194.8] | 73.3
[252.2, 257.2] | 76.7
